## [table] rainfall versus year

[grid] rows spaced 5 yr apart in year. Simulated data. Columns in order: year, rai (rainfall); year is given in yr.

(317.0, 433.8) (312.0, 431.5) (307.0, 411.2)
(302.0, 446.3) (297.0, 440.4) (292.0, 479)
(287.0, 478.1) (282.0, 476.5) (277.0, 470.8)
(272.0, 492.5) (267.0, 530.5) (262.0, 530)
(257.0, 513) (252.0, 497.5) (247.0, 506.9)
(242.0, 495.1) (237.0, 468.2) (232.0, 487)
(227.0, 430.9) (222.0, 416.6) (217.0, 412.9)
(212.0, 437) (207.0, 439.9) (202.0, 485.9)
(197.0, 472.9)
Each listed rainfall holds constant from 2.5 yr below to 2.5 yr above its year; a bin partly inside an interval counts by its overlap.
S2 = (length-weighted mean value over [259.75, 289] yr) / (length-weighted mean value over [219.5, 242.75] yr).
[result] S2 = 1.09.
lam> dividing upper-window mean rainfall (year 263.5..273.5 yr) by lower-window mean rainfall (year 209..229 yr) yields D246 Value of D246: 1.21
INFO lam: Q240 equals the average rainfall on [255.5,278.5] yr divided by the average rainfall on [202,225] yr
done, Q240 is 1.17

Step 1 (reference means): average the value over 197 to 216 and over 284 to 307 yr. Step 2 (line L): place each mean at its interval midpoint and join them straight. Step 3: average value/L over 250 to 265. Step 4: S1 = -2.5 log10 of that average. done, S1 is -0.13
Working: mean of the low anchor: 453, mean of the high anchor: 456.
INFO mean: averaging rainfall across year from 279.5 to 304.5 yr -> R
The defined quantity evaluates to 464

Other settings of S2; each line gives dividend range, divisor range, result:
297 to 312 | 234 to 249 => 0.88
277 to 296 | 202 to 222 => 1.09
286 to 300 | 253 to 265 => 0.89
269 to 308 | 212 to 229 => 1.10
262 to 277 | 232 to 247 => 1.04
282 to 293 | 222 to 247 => 1.02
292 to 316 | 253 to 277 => 0.86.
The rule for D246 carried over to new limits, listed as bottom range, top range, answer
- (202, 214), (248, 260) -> 1.13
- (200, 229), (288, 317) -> 1.01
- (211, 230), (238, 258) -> 1.18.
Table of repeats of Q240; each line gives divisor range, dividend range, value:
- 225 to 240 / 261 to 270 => 1.14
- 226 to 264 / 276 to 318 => 0.92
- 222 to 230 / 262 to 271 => 1.22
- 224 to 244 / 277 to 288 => 1.02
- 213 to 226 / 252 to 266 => 1.24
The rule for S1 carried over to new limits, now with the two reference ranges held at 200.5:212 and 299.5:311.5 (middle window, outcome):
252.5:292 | -0.138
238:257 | -0.126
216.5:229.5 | 0.074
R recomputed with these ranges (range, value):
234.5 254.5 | 492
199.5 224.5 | 438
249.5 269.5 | 518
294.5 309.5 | 433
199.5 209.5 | 463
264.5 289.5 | 490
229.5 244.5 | 483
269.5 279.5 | 482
